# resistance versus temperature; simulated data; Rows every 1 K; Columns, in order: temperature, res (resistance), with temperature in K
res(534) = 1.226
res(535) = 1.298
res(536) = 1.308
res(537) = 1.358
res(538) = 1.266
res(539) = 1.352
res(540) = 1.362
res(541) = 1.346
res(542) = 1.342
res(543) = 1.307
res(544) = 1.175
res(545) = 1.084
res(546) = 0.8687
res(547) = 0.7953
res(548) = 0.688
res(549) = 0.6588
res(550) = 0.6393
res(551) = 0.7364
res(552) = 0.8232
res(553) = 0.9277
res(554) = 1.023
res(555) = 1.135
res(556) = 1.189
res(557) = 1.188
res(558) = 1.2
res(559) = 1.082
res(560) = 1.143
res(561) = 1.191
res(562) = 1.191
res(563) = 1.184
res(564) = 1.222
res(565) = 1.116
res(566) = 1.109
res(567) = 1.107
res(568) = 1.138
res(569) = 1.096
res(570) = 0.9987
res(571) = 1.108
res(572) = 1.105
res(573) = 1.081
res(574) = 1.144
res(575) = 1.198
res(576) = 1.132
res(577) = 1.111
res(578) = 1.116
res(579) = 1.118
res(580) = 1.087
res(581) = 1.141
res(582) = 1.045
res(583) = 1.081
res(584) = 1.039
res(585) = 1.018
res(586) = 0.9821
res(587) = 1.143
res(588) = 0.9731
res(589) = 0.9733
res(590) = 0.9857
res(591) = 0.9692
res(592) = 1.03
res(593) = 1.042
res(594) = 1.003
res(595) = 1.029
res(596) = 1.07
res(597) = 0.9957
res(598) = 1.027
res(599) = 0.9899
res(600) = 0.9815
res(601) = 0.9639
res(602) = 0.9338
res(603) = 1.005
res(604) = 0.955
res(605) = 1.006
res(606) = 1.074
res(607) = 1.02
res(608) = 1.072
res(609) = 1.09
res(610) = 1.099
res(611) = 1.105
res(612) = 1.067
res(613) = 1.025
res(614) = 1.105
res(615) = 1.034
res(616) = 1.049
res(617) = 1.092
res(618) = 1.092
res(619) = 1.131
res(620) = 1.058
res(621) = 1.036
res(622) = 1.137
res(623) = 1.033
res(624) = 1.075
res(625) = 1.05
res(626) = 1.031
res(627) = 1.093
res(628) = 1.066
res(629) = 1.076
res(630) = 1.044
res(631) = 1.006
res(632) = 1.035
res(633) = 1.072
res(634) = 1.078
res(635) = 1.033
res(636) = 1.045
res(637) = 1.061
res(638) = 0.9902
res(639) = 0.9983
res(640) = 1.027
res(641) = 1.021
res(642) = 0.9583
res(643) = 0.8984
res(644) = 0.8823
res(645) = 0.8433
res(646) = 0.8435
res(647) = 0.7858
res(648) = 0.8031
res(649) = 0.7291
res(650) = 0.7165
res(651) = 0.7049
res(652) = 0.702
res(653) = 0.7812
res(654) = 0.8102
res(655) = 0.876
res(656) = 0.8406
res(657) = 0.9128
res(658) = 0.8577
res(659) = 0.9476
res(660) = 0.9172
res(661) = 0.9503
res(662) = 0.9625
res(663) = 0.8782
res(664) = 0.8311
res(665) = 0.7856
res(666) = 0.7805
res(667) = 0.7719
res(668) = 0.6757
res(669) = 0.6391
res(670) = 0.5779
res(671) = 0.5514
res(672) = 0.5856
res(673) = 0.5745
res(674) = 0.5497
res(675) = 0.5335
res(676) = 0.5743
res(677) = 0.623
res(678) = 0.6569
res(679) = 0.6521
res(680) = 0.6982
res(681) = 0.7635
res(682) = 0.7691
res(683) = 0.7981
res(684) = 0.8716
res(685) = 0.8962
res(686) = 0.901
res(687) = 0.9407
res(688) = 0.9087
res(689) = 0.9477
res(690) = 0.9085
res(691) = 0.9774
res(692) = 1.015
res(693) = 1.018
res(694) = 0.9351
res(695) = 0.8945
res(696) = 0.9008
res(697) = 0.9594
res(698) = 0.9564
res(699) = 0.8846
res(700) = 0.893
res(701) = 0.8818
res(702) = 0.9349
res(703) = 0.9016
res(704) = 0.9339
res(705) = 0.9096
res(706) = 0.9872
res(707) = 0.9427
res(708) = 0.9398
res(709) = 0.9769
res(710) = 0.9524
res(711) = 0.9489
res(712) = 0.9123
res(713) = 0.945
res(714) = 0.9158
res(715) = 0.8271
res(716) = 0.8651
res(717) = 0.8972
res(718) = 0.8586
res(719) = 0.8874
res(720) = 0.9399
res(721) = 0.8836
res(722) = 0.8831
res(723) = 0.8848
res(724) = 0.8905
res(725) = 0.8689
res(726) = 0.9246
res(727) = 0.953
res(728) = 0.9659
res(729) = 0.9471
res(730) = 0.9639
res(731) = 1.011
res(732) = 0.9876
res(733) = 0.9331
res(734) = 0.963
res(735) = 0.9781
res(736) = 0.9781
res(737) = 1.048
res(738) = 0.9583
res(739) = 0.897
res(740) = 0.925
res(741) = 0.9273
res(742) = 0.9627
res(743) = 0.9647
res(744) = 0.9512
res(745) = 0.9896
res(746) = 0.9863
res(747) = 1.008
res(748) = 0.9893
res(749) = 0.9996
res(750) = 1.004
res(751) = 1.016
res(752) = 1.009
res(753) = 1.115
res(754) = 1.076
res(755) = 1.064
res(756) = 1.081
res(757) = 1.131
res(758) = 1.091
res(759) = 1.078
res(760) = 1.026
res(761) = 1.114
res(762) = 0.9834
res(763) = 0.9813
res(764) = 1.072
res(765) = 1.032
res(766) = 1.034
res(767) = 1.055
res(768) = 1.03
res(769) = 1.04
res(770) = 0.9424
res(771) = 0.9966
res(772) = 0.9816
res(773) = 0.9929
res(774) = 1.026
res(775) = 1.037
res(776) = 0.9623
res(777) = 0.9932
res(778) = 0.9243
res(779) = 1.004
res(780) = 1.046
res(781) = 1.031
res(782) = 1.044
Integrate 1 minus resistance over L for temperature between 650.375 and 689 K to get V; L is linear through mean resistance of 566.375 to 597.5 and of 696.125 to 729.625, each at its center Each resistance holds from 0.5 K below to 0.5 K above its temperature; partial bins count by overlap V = 8.0 K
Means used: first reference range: 1.07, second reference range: 0.917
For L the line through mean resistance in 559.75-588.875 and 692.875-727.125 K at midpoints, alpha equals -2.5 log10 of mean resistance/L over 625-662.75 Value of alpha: 0.09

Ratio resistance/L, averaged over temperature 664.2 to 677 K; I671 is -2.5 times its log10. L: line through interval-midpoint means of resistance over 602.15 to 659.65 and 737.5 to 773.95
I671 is 0.48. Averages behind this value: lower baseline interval 0.982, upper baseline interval 1.01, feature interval 0.638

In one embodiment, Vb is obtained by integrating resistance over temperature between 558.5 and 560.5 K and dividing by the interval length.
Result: 1.11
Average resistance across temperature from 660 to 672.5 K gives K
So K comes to 0.756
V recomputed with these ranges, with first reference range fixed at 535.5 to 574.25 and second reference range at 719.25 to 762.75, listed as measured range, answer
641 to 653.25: 2.68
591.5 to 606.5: 0.88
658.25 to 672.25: 3.40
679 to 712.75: 3.47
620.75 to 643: 0.20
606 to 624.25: -0.22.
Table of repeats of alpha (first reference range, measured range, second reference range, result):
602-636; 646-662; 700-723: 0.21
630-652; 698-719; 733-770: 0.07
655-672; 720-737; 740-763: 0.03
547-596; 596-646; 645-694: -0.13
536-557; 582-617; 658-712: -0.06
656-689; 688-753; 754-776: -0.05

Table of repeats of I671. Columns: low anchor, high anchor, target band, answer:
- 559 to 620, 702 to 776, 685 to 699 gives 0.072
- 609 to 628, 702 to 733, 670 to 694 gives 0.257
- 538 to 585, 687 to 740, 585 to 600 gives 0.043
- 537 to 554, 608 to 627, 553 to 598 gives -0.040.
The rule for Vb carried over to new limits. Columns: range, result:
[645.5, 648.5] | 0.811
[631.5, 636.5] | 1.05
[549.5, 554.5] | 0.83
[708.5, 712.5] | 0.948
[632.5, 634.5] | 1.08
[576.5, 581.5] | 1.11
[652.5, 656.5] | 0.827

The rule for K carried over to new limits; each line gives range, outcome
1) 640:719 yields 0.839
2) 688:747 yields 0.936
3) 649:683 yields 0.742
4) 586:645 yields 1.03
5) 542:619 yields 1.05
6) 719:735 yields 0.933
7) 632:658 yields 0.898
